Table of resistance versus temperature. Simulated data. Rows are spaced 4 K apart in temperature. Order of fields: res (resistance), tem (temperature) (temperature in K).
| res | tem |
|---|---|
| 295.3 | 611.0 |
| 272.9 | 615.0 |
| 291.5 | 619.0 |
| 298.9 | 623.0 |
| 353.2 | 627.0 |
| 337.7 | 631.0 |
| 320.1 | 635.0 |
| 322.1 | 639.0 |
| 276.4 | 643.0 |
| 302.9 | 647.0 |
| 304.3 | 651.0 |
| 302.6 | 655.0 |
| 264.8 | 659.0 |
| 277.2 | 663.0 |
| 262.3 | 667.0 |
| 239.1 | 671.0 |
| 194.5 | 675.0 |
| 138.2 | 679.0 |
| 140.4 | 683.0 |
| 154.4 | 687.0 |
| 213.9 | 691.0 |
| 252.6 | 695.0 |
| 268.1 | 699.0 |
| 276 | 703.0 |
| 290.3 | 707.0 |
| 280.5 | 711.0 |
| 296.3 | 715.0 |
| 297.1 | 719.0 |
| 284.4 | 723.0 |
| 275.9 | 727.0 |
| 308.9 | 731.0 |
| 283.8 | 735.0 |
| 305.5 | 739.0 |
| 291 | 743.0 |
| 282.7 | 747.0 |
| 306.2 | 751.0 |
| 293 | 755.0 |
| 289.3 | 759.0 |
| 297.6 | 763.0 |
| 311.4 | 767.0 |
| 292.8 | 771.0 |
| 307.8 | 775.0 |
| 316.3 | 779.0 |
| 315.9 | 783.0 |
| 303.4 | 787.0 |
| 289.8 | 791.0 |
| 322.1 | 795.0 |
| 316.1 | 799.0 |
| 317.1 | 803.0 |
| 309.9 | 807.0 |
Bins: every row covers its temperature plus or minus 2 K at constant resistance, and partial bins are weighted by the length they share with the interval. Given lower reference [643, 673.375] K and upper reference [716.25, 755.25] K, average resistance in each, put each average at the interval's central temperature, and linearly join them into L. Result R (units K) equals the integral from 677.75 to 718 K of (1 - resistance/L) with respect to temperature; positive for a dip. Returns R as 7.3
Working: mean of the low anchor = 278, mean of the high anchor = 293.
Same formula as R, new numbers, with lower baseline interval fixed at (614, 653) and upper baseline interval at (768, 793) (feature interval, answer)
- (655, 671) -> 2.0 K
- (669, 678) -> 2.9 K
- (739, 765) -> 1.0 K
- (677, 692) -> 7.3 K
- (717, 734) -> 0.8 K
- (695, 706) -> 1.3 K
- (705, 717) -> 0.7 K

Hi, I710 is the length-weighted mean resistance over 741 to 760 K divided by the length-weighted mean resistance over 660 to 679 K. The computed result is 1.3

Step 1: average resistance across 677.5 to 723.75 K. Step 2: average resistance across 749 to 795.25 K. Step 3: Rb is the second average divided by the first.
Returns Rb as 1.3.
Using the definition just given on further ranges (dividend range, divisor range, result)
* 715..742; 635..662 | 0.99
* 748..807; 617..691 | 1.16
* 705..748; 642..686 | 1.20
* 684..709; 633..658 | 0.79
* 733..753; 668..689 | 1.65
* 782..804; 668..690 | 1.73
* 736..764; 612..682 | 1.06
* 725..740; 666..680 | 1.40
